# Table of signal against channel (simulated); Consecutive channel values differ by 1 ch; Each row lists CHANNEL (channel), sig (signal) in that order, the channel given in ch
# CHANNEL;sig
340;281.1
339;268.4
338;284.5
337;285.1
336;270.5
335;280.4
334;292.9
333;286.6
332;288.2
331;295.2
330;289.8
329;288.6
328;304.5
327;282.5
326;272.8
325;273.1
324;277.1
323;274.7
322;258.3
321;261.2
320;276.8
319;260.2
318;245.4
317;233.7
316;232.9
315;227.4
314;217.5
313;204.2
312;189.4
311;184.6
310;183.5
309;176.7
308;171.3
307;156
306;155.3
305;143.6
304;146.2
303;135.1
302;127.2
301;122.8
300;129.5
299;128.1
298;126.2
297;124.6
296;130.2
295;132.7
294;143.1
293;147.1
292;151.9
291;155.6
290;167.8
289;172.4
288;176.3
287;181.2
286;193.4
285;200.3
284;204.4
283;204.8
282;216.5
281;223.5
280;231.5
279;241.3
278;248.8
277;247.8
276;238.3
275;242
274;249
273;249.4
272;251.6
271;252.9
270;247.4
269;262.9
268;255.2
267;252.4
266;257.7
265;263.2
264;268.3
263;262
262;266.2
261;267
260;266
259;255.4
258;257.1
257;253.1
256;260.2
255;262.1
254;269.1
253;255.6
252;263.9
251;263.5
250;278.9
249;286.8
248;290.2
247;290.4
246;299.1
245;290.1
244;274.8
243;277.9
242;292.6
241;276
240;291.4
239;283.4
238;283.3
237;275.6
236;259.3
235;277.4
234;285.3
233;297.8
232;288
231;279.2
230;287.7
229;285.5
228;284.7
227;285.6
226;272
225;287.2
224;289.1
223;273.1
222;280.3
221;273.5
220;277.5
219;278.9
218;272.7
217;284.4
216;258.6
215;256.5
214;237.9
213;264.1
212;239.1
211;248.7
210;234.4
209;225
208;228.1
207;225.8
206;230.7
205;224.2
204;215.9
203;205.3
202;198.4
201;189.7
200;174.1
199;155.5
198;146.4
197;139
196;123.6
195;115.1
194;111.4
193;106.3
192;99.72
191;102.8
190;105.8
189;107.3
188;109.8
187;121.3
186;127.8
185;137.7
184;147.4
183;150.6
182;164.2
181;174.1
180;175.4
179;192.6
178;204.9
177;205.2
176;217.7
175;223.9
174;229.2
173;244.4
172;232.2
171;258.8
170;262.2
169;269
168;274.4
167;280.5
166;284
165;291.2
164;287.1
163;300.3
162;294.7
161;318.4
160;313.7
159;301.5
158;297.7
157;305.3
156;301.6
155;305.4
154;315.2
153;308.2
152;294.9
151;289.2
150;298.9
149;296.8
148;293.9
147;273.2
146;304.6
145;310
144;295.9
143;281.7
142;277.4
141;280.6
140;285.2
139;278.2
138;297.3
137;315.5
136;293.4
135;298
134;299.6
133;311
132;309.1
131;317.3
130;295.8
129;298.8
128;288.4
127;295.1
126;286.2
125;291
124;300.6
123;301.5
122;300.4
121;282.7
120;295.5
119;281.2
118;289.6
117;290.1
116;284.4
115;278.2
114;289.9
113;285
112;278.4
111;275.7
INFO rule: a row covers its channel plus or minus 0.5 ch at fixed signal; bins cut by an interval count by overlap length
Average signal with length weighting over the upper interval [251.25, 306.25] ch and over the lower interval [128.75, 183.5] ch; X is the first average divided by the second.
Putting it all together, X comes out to 0.8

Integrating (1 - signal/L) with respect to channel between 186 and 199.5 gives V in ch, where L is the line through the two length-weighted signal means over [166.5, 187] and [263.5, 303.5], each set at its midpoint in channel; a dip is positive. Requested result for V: 5.7 ch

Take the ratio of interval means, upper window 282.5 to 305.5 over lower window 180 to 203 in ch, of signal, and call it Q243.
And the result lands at 1.11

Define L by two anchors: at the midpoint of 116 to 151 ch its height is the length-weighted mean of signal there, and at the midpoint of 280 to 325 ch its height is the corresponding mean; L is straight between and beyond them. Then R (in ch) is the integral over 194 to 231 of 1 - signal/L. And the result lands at 1.3 ch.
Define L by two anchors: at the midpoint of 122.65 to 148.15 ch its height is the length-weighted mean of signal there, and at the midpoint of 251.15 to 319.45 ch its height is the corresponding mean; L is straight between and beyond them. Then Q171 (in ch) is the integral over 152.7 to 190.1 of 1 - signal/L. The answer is 5.78 ch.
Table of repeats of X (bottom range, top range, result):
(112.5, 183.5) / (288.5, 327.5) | 0.68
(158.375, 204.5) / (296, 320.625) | 0.90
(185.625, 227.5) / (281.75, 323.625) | 0.89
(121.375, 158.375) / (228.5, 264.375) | 0.93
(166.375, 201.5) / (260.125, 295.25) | 1.27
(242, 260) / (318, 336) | 1.02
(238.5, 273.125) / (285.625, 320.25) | 0.64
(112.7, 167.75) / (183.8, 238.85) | 0.74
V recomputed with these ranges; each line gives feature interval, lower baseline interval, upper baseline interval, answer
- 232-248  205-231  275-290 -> -2.5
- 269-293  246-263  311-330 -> 4.4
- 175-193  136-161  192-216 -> 6.4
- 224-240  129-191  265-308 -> -4.6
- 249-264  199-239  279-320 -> -3.0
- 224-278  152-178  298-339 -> -4.7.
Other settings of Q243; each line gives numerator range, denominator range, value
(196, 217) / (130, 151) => 0.72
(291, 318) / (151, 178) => 0.59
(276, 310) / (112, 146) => 0.58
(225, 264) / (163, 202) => 1.50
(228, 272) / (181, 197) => 2.19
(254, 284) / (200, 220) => 1.05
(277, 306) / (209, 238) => 0.62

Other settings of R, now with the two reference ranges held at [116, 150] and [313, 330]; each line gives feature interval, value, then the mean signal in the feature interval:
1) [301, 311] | 4.1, 155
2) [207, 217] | 1.3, 245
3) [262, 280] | 1.2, 252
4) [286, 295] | 3.5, 162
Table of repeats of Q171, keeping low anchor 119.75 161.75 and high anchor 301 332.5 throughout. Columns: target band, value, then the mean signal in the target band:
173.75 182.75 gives 2.7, 196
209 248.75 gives -2.2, 276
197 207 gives 2.9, 192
